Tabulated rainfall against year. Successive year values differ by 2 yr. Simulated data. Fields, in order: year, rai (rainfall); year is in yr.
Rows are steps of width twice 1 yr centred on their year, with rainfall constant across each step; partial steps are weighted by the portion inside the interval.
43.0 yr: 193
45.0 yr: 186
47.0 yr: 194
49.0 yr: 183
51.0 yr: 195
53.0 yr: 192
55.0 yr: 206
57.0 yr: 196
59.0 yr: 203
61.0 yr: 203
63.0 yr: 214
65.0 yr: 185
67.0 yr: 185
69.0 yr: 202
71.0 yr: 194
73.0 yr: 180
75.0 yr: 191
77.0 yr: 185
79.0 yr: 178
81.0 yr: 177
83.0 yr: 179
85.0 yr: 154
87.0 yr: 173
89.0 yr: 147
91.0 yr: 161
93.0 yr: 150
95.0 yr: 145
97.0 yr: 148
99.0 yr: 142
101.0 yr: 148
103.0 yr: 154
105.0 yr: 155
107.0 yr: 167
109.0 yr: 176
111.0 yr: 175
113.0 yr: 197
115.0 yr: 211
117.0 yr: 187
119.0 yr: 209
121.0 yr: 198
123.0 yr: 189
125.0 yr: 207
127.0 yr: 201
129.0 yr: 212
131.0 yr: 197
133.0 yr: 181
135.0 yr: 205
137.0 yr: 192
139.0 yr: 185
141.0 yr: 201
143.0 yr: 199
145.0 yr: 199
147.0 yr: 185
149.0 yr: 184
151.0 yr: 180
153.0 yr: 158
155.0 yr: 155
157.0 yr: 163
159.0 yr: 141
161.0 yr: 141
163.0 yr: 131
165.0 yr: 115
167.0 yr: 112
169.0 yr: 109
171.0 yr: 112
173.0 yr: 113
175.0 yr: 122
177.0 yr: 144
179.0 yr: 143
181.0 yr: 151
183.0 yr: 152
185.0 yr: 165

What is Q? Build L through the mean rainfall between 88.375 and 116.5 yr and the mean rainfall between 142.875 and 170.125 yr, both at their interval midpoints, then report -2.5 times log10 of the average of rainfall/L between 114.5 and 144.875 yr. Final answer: -0.24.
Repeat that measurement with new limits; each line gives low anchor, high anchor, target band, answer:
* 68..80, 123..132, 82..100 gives 0.234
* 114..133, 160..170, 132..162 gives -0.146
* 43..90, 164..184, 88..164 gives -0.151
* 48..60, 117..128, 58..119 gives 0.126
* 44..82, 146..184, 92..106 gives 0.173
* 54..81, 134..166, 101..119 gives 0.023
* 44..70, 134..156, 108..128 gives -0.035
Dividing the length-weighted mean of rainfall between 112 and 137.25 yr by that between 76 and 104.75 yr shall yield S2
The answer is 1.25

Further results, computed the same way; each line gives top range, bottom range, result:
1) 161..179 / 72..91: 0.71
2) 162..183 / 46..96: 0.69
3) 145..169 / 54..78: 0.78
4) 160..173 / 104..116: 0.66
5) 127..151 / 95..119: 1.14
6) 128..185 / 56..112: 0.92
